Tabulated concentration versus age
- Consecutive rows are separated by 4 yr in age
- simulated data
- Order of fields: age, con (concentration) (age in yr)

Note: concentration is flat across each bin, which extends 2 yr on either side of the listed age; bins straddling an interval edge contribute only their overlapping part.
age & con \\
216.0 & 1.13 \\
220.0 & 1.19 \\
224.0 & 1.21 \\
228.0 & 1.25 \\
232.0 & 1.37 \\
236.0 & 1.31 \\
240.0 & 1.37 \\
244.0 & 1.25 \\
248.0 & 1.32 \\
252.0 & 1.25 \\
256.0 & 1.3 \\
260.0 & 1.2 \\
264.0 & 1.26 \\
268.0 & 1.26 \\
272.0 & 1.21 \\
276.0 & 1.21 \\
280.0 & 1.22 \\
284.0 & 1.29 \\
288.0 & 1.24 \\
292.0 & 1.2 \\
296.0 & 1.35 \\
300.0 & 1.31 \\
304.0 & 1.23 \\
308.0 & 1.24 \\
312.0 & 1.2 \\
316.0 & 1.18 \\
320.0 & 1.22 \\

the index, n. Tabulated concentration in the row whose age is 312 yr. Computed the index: 1.2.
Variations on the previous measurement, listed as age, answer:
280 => 1.22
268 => 1.26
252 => 1.25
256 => 1.3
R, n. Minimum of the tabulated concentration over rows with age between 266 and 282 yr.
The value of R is 1.21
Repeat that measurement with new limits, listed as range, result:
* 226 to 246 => 1.25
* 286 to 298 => 1.2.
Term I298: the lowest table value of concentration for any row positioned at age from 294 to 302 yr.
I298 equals 1.31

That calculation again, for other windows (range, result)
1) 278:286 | 1.22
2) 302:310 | 1.23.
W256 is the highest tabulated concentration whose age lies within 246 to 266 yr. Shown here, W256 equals 1.32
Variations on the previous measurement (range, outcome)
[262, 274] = 1.26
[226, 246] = 1.37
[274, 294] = 1.29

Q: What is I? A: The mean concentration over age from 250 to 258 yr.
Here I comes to 1.27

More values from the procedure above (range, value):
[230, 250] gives 1.32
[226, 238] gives 1.31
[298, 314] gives 1.24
